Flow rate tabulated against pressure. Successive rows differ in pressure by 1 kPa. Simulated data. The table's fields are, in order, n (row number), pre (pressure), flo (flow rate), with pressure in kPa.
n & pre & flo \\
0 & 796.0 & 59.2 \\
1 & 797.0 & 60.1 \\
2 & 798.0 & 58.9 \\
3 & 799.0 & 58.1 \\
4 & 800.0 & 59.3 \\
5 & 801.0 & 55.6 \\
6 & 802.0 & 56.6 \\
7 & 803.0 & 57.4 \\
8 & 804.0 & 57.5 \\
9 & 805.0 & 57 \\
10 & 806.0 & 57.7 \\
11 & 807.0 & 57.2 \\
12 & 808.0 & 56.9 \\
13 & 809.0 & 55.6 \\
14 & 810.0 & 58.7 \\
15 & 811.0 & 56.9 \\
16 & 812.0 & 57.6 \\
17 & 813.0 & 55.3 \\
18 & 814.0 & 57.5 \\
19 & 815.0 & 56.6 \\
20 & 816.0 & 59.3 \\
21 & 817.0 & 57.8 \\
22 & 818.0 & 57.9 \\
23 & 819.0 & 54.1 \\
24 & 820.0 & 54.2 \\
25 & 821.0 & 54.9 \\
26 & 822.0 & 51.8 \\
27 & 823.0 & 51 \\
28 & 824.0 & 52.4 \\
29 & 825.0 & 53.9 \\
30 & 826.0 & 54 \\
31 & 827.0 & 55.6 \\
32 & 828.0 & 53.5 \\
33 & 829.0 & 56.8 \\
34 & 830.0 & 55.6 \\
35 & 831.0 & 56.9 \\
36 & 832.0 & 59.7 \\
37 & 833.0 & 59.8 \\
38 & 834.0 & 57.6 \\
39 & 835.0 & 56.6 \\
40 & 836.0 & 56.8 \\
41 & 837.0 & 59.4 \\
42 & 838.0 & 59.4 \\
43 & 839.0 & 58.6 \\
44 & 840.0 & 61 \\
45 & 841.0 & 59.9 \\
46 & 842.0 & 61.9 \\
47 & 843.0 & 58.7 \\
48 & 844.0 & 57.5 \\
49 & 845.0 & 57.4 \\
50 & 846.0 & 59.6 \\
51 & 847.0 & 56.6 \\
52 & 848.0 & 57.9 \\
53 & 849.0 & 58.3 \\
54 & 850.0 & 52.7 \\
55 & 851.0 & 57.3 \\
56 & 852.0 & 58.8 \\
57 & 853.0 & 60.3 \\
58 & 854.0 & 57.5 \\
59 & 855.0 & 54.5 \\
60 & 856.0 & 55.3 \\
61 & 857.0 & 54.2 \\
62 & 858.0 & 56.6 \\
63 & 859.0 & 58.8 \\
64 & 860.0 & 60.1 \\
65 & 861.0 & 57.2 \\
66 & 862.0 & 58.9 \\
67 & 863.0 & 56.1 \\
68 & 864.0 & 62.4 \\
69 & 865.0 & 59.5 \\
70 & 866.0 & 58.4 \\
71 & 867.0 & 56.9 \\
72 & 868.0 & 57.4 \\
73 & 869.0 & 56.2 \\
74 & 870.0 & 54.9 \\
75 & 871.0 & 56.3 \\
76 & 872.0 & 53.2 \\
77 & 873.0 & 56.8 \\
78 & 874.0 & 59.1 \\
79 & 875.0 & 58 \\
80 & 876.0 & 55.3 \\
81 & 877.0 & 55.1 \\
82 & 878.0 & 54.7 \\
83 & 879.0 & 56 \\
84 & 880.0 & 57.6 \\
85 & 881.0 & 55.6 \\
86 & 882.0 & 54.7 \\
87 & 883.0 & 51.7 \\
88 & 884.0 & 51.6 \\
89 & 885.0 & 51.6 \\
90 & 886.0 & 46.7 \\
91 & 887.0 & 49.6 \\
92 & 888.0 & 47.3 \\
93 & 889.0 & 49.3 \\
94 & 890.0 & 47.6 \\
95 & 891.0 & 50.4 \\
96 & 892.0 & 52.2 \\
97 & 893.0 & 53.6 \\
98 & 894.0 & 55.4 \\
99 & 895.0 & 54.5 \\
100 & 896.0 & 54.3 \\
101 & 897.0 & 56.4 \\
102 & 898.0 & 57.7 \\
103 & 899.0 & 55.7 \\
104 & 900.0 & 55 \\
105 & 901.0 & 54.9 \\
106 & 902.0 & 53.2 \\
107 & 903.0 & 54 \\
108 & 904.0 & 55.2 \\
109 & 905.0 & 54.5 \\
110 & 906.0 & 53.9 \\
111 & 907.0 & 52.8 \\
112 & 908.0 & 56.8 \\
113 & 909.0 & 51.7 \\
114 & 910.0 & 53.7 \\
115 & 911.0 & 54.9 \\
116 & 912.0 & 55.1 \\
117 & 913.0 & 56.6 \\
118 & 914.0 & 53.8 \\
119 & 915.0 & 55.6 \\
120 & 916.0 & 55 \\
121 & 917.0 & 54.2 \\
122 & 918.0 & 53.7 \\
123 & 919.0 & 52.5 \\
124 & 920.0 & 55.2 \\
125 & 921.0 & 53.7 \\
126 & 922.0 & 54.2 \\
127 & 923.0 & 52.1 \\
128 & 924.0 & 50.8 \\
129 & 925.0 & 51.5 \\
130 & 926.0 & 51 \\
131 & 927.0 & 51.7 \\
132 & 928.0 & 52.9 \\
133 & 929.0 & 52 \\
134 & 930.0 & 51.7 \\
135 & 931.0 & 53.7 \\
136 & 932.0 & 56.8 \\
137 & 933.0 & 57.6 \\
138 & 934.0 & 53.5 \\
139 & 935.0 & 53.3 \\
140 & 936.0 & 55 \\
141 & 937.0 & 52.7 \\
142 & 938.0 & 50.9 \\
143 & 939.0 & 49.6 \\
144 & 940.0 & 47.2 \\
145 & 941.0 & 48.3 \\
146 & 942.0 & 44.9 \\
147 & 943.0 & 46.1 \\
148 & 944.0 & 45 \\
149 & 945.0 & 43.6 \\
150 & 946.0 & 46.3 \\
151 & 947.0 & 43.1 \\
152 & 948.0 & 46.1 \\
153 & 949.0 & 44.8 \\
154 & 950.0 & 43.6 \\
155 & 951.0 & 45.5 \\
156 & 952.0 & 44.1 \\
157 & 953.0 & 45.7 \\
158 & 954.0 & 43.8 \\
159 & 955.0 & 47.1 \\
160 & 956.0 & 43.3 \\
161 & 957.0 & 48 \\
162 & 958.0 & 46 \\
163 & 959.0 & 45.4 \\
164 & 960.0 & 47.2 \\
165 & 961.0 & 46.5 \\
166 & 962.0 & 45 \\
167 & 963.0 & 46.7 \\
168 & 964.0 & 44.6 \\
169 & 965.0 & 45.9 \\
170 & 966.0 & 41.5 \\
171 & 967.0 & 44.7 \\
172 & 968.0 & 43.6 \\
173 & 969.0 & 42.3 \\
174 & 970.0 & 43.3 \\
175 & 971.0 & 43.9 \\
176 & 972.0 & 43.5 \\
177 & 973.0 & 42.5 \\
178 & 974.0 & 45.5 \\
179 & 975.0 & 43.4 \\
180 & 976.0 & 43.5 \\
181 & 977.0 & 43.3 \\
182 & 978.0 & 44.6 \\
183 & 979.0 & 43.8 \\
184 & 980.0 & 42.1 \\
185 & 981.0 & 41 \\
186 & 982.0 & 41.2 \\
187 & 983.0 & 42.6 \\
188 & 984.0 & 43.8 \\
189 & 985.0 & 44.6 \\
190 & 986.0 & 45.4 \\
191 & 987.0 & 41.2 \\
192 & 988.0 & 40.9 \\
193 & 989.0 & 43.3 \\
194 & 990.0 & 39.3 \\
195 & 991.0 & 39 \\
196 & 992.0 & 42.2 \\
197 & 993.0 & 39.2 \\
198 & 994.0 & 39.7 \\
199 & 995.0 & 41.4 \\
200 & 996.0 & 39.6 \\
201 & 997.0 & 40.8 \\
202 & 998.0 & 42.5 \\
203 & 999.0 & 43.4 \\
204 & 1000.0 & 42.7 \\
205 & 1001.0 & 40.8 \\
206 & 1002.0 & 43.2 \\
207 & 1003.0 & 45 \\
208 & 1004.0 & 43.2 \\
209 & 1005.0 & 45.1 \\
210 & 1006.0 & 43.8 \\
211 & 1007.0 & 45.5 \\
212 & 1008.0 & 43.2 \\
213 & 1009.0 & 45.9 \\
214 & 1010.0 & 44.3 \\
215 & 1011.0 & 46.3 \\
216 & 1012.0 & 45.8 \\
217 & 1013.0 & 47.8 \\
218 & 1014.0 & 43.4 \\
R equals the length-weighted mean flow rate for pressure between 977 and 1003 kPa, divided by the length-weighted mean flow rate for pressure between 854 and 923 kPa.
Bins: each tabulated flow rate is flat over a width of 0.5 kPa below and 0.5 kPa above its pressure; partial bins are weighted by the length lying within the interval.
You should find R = 0.77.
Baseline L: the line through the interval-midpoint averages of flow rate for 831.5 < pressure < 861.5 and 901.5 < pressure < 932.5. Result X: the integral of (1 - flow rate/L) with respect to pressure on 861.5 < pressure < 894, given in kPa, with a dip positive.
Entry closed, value 0.9 kPa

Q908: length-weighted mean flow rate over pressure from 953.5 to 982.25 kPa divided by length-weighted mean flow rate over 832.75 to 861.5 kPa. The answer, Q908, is 0.8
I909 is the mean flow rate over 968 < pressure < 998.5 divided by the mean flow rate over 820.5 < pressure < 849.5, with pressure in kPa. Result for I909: 0.74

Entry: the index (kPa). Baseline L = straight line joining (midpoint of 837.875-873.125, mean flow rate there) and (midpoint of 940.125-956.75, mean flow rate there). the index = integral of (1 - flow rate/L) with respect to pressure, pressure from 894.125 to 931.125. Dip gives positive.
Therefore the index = -3.0 kPa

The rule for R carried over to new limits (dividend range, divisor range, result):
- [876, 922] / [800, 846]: 0.94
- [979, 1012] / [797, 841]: 0.75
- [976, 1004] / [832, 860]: 0.73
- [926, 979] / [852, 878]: 0.82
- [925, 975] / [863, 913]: 0.87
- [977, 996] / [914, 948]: 0.82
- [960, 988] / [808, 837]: 0.78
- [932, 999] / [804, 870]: 0.79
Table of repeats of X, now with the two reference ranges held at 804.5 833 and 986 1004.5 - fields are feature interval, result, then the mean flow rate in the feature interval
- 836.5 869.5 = -3.0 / 58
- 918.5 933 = -1.8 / 53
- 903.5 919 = -1.9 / 54.4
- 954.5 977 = -0.3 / 44.7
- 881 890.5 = 0.0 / 50.3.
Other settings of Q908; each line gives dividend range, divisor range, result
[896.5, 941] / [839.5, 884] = 0.94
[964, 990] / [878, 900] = 0.82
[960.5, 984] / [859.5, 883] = 0.77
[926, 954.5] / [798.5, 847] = 0.86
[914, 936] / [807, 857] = 0.94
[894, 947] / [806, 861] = 0.93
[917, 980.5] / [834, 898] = 0.85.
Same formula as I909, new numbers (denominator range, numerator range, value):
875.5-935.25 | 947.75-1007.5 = 0.81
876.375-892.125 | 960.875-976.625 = 0.85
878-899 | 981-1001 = 0.79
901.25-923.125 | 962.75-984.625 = 0.80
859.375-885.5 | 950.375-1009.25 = 0.77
